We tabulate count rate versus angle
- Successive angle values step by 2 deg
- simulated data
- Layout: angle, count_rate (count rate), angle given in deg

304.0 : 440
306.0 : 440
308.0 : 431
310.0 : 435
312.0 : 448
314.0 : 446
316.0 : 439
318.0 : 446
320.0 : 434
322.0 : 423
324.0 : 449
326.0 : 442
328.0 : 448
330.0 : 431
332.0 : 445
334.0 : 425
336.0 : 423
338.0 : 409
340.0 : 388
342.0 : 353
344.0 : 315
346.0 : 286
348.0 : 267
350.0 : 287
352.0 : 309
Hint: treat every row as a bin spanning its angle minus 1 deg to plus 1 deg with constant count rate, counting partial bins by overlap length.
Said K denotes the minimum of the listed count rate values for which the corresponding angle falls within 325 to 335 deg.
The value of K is 425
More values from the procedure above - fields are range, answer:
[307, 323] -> 423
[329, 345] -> 315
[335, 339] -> 409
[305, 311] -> 431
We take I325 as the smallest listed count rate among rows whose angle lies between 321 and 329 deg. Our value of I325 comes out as 423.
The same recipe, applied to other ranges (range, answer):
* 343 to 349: 267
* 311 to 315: 446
